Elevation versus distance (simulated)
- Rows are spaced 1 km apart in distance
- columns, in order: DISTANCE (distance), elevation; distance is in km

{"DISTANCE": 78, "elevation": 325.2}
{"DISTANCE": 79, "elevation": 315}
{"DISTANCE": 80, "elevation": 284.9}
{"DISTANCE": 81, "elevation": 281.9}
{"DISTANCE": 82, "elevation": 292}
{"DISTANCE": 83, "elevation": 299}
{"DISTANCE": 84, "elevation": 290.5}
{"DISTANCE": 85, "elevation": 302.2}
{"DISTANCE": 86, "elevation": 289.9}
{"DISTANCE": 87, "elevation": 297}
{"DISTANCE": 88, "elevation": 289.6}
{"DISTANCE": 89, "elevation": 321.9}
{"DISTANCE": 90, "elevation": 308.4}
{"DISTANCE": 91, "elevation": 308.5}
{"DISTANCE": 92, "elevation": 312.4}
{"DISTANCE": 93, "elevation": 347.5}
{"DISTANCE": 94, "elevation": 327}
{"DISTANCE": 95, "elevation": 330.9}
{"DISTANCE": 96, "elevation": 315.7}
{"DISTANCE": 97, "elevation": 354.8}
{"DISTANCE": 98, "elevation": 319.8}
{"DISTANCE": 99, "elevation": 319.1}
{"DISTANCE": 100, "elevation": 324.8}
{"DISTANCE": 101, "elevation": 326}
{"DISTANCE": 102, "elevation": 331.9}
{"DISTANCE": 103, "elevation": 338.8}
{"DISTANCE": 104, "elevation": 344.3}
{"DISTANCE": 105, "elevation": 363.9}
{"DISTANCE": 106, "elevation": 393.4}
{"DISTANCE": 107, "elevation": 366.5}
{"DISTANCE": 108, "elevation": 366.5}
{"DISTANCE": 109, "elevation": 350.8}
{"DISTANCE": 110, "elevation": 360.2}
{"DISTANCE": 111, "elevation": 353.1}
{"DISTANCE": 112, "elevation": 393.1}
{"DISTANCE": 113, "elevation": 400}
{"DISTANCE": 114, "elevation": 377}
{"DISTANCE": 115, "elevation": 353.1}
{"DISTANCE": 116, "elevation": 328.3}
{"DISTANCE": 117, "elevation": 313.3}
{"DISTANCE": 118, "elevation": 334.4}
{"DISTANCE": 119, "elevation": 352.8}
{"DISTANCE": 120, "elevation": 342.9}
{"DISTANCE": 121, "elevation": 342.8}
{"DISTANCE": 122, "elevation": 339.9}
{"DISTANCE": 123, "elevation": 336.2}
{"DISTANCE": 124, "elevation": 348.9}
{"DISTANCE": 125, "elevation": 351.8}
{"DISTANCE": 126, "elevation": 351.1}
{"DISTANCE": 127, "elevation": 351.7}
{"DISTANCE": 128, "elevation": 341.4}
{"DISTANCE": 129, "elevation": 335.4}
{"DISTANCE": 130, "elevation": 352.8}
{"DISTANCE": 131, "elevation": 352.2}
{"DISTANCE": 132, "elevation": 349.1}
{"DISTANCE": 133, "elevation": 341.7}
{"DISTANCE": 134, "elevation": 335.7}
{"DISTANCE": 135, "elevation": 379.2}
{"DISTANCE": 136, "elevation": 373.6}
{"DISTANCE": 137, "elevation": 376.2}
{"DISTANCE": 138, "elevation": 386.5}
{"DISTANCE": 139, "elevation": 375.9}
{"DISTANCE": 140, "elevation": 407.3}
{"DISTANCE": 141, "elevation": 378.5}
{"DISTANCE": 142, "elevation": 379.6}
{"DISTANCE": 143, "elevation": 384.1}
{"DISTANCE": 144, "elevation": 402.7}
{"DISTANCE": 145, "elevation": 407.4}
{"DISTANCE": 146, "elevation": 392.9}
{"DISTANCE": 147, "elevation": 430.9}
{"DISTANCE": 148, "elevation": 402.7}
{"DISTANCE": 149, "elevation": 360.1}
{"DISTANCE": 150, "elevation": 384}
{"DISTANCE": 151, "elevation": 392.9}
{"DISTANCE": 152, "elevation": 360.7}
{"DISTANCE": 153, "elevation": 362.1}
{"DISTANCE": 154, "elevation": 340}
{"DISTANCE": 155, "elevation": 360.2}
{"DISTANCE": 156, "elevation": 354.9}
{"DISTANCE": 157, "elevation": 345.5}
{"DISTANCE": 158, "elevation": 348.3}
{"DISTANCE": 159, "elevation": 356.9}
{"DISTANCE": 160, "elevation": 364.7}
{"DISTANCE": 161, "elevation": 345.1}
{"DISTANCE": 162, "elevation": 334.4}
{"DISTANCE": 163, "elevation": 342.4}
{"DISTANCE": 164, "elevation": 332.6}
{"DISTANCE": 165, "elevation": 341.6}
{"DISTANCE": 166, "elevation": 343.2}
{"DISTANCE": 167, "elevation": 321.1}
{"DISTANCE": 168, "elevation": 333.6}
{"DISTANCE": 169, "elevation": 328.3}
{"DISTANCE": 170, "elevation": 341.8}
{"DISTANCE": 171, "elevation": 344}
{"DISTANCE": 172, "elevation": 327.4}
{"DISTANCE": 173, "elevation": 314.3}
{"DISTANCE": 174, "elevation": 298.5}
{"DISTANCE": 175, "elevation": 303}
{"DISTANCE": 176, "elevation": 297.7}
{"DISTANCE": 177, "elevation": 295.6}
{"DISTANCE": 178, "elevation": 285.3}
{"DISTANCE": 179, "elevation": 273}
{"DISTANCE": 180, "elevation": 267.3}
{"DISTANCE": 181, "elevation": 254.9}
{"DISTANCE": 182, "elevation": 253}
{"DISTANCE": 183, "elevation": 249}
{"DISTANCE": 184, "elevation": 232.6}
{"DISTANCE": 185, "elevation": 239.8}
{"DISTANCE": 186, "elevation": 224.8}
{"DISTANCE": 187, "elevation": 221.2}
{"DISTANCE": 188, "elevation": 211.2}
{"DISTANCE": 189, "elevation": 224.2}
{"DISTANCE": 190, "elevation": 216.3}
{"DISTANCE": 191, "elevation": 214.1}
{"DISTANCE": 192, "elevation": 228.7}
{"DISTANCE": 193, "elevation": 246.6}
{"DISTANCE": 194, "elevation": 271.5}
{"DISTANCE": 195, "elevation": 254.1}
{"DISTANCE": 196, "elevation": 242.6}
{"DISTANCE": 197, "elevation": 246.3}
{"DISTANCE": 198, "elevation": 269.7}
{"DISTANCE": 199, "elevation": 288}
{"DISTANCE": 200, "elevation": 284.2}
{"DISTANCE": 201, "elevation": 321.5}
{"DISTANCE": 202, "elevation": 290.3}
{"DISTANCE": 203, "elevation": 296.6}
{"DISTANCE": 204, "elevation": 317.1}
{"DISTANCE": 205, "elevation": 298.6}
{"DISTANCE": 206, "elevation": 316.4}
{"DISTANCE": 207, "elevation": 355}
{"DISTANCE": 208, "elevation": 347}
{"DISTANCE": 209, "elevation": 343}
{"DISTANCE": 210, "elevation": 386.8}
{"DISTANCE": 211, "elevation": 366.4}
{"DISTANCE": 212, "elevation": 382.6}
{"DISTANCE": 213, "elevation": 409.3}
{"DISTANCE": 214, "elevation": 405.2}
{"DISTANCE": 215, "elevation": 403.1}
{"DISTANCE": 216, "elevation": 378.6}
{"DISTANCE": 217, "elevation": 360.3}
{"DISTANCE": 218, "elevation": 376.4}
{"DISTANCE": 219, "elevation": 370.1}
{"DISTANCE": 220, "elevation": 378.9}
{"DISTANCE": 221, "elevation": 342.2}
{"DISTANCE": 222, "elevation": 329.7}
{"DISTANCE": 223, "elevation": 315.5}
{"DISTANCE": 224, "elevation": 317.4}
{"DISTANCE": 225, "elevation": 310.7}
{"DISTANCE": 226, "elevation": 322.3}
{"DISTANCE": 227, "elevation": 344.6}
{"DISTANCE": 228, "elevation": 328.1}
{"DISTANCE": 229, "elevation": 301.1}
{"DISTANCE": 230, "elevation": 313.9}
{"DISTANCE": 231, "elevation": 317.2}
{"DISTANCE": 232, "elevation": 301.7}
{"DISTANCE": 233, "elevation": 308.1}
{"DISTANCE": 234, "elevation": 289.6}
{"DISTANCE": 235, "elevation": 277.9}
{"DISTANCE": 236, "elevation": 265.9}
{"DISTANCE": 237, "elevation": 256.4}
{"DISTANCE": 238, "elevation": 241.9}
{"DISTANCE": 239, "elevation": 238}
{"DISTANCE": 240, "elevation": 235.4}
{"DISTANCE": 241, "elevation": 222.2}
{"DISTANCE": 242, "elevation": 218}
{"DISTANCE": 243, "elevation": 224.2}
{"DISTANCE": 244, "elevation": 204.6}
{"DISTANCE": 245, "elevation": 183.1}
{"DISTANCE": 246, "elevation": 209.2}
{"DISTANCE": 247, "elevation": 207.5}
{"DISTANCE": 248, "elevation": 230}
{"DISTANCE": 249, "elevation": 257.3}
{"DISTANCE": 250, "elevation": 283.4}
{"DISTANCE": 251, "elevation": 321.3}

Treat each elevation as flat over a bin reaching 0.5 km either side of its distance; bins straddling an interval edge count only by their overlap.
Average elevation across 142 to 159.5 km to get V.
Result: 376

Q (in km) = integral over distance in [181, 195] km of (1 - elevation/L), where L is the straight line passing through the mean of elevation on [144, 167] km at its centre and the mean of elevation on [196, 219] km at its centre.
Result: 4.5 km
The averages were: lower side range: 364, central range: 235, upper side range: 337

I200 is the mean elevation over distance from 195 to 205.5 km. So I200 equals 284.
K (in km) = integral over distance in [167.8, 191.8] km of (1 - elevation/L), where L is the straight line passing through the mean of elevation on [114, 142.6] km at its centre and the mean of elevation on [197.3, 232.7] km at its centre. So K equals 5.0 km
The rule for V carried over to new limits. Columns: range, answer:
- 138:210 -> 317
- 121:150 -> 369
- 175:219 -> 295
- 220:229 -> 328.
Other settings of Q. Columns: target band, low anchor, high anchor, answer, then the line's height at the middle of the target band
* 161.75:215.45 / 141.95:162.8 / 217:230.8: 8.23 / 353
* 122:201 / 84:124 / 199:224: 4.42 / 343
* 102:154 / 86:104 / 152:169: -4.75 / 334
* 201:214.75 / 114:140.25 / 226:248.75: -3.00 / 286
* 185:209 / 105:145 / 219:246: 3.03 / 310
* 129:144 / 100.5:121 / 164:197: -2.06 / 325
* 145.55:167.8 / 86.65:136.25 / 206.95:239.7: -1.37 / 339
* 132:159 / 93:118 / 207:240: -2.57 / 342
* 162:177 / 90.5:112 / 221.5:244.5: -0.71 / 311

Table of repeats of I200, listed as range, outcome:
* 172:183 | 285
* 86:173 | 351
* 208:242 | 324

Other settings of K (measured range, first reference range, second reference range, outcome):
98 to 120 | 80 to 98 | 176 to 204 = -3.82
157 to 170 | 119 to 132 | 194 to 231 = -0.08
